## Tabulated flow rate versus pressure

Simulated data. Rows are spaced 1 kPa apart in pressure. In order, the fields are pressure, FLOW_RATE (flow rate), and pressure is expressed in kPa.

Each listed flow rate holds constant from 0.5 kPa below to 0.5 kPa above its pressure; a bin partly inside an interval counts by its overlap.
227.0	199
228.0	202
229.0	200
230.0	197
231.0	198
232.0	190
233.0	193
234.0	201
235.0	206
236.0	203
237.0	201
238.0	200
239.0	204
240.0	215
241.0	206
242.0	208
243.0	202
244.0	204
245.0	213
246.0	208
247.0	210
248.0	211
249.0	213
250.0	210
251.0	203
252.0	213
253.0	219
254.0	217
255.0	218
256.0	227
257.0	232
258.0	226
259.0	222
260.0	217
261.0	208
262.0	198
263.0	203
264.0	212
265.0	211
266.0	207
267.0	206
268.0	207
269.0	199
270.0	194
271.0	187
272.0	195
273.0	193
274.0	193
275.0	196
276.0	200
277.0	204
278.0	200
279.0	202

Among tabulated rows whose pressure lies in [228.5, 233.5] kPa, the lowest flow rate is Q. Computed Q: 190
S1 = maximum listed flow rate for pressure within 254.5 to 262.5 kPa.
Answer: 232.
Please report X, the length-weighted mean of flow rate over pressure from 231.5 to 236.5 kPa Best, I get 199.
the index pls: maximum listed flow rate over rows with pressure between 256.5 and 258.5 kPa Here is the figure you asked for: 232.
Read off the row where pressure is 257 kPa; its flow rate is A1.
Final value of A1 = 232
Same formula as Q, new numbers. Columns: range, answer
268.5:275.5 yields 187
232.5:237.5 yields 193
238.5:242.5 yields 204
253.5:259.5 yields 217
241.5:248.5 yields 202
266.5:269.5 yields 199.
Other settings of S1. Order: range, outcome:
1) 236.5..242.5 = 215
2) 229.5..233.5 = 198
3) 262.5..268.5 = 212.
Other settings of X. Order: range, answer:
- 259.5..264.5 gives 208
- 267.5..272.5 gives 196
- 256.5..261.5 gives 221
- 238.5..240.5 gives 210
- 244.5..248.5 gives 210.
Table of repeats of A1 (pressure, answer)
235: 206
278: 200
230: 197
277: 204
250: 210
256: 227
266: 207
